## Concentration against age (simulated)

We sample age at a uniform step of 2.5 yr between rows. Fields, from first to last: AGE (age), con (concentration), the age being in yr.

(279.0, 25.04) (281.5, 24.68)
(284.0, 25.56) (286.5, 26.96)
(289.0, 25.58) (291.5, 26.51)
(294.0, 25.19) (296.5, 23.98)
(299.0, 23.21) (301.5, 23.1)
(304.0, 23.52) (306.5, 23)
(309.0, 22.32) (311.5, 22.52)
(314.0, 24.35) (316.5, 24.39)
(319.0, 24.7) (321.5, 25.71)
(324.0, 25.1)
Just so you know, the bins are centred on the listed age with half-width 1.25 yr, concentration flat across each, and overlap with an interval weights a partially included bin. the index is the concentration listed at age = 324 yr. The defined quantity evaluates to 25.1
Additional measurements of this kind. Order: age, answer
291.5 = 26.51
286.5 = 26.96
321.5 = 25.71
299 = 23.21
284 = 25.56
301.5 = 23.1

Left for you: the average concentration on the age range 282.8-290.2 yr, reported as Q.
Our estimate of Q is 26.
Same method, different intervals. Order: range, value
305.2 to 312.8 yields 22.6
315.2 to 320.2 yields 24.5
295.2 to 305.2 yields 23.5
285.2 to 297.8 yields 25.6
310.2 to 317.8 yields 23.8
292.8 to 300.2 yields 24.1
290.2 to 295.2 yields 25.9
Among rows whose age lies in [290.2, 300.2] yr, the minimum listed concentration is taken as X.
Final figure 23.21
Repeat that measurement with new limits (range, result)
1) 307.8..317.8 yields 22.32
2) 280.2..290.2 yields 24.68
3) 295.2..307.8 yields 23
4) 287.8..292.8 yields 25.58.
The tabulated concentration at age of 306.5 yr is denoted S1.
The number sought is 23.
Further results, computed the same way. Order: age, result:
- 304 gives 23.52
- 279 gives 25.04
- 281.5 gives 24.68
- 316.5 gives 24.39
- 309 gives 22.32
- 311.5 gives 22.52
